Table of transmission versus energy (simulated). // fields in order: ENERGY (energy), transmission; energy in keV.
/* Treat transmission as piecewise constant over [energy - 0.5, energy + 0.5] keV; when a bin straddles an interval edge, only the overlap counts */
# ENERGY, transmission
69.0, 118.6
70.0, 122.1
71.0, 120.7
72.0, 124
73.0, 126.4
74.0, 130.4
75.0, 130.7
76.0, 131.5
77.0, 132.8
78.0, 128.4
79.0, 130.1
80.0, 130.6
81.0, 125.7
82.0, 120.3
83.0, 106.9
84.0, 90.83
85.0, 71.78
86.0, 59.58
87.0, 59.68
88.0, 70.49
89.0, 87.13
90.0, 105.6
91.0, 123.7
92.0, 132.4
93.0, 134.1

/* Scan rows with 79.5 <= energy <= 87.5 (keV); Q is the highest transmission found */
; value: 130.6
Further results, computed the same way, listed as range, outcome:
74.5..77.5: 132.8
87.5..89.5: 87.13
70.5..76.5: 131.5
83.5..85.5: 90.83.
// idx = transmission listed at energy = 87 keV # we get 59.68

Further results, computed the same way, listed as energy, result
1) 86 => 59.58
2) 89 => 87.13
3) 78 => 128.4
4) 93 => 134.1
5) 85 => 71.78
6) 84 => 90.83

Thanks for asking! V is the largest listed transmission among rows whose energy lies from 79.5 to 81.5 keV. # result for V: 130.6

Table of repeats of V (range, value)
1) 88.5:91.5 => 123.7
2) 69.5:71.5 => 122.1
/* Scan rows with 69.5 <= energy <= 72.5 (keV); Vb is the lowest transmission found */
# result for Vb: 120.7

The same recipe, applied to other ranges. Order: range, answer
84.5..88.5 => 59.58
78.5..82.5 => 120.3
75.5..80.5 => 128.4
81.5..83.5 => 106.9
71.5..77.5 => 124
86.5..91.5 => 59.68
